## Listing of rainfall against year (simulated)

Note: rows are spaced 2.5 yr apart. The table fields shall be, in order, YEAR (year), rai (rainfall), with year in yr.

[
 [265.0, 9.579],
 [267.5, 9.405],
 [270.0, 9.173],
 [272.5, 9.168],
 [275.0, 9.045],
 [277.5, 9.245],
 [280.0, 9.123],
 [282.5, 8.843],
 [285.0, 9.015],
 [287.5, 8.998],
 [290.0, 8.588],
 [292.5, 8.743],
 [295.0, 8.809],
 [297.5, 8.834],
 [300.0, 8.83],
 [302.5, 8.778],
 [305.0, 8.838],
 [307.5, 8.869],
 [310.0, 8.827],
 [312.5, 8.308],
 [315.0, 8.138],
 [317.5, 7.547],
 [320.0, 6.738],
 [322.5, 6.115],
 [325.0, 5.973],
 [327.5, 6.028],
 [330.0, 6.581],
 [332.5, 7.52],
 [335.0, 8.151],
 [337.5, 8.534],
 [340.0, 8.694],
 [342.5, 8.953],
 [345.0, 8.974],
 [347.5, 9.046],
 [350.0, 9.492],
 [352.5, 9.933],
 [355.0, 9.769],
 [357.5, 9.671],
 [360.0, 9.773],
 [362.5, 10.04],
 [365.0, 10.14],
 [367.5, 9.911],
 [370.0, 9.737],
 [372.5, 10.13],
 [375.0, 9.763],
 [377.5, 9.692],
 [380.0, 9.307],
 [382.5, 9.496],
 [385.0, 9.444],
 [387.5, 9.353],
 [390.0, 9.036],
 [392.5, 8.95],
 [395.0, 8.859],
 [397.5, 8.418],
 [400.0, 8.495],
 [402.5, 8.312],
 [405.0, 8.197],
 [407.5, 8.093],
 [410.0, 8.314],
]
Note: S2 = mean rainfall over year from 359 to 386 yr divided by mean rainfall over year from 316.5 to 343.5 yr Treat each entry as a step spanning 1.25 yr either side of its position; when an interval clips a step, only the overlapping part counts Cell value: 1.3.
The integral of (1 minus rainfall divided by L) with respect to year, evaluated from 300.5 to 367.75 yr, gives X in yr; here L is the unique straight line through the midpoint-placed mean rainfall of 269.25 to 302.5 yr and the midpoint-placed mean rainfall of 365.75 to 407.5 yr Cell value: 4.3 yr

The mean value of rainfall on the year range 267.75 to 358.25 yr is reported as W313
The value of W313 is 8.5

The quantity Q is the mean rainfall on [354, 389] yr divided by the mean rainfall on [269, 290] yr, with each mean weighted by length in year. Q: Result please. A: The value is 1.1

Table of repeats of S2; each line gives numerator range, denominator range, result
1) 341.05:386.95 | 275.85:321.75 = 1.12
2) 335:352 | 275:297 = 1.00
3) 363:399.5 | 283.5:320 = 1.10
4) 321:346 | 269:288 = 0.83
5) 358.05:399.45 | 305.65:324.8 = 1.23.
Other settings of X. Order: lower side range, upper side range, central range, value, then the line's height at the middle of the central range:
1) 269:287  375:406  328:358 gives 1.2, 9.04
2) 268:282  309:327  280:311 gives -2.2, 8.27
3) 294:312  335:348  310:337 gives 4.8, 8.78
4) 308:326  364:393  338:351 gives -0.9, 8.41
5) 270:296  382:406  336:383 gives -3.4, 8.88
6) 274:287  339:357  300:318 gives 1.2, 9.15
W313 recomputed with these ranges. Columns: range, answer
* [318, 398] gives 8.81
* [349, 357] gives 9.73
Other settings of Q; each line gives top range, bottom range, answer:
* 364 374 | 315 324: 1.43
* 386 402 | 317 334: 1.33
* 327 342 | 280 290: 0.87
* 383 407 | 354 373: 0.89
